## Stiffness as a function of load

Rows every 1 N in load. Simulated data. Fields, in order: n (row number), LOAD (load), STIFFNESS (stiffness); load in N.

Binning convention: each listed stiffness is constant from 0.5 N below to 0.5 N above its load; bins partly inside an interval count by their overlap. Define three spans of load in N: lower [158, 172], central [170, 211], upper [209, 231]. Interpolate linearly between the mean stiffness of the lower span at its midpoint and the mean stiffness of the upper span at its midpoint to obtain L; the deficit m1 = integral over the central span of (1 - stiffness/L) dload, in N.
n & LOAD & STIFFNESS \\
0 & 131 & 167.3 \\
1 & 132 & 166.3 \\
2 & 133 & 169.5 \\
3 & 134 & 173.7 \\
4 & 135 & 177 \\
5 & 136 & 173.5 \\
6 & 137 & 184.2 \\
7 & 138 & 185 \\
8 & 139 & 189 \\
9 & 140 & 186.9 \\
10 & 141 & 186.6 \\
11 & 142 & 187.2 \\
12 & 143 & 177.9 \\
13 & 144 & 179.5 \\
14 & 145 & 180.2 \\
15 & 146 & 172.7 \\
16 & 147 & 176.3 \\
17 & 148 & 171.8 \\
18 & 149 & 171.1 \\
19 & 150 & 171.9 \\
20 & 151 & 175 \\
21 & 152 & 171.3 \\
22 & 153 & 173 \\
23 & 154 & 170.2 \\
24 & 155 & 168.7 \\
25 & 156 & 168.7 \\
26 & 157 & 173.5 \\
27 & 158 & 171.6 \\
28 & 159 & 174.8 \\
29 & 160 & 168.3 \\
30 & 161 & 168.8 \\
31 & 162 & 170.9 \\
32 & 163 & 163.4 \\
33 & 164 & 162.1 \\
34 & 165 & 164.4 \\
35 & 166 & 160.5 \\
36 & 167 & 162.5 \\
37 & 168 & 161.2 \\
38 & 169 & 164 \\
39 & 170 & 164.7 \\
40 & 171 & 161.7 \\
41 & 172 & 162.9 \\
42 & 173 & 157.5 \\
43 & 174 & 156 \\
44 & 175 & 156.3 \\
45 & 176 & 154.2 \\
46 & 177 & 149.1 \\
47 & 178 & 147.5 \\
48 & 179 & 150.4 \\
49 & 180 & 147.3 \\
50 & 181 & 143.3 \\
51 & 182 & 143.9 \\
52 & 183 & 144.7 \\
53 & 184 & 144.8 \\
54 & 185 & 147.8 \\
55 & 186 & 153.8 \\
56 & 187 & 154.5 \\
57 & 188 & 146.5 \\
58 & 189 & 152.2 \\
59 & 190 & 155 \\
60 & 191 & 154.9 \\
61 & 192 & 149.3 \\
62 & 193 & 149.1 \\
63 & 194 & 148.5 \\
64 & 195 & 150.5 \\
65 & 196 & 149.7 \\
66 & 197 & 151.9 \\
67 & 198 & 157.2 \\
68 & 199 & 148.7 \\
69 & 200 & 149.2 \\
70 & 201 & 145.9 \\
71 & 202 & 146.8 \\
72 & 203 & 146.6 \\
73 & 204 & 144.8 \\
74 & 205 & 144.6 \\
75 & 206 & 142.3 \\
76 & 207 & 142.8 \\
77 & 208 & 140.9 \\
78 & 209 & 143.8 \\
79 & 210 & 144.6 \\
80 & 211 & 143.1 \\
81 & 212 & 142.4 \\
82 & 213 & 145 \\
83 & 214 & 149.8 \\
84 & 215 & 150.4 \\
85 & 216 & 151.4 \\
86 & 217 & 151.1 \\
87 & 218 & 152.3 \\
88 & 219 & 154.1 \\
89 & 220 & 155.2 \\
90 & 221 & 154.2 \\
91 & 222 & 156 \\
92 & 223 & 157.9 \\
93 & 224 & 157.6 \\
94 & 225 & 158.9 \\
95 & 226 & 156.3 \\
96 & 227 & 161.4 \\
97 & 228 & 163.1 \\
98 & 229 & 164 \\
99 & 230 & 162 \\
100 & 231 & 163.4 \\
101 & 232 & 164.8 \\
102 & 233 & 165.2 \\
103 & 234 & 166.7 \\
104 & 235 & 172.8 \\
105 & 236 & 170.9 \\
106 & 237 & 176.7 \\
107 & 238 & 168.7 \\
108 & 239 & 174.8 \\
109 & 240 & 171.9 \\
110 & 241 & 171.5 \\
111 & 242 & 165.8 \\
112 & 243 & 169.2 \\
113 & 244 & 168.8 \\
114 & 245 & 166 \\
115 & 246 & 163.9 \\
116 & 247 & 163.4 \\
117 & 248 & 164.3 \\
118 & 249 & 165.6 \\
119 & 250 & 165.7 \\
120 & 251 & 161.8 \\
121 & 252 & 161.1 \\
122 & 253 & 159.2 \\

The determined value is 2.7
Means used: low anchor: 165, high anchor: 154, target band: 150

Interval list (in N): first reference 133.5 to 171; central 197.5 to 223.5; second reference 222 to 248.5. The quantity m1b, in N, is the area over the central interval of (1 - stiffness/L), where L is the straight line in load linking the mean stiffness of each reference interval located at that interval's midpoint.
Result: 3.0 N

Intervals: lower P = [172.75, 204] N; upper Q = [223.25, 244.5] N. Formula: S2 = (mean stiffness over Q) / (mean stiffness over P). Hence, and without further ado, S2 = 1.11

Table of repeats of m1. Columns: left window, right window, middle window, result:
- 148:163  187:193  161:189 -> 0.8 N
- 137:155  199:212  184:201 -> 0.1 N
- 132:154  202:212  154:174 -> 0.1 N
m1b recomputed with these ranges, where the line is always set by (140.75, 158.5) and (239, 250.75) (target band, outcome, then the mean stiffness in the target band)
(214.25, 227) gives 1.1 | 155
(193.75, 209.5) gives 2.2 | 147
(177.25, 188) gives 1.5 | 148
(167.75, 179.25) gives 1.0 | 157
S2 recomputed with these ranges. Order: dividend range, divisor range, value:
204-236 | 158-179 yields 0.96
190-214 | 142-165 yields 0.86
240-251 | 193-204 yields 1.12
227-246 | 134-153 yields 0.94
